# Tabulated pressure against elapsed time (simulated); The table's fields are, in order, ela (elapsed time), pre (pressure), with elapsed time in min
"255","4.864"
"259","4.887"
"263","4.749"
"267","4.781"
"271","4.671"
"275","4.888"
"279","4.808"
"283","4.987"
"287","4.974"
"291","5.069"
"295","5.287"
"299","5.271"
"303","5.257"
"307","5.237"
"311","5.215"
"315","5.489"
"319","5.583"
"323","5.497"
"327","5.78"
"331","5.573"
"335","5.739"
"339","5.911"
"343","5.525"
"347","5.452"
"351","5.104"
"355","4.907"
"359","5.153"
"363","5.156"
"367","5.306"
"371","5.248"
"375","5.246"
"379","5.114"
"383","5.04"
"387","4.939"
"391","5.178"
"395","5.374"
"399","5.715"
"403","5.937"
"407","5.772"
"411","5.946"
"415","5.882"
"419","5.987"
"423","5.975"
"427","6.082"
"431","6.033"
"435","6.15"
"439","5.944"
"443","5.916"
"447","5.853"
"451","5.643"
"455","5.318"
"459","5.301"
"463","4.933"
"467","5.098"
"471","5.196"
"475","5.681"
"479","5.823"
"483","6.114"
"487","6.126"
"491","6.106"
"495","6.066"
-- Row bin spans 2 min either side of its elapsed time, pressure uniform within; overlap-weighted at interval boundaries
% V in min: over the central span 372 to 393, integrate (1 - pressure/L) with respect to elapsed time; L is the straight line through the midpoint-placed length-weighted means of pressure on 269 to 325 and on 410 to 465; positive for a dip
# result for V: 1.6 min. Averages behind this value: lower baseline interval 5.16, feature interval 5.11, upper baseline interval 5.78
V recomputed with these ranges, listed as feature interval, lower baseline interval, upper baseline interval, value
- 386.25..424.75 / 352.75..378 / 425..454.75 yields -0.85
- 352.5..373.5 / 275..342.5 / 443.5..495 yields 1.10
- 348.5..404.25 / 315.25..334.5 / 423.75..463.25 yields 4.30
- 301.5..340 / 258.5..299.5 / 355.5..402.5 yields -3.50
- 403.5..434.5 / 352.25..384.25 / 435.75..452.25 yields -1.82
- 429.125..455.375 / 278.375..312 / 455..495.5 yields -1.63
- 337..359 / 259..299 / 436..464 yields -0.68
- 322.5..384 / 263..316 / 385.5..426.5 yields 0.42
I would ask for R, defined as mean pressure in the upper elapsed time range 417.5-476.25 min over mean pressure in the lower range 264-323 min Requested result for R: 1.11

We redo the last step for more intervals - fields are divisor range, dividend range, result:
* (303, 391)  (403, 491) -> 1.08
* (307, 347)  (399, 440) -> 1.07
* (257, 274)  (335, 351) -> 1.17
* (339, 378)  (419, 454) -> 1.13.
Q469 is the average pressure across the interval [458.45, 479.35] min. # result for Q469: 5.3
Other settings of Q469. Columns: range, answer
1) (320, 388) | 5.34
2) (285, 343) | 5.42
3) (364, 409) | 5.35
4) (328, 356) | 5.49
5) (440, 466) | 5.5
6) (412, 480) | 5.7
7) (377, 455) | 5.7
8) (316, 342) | 5.67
